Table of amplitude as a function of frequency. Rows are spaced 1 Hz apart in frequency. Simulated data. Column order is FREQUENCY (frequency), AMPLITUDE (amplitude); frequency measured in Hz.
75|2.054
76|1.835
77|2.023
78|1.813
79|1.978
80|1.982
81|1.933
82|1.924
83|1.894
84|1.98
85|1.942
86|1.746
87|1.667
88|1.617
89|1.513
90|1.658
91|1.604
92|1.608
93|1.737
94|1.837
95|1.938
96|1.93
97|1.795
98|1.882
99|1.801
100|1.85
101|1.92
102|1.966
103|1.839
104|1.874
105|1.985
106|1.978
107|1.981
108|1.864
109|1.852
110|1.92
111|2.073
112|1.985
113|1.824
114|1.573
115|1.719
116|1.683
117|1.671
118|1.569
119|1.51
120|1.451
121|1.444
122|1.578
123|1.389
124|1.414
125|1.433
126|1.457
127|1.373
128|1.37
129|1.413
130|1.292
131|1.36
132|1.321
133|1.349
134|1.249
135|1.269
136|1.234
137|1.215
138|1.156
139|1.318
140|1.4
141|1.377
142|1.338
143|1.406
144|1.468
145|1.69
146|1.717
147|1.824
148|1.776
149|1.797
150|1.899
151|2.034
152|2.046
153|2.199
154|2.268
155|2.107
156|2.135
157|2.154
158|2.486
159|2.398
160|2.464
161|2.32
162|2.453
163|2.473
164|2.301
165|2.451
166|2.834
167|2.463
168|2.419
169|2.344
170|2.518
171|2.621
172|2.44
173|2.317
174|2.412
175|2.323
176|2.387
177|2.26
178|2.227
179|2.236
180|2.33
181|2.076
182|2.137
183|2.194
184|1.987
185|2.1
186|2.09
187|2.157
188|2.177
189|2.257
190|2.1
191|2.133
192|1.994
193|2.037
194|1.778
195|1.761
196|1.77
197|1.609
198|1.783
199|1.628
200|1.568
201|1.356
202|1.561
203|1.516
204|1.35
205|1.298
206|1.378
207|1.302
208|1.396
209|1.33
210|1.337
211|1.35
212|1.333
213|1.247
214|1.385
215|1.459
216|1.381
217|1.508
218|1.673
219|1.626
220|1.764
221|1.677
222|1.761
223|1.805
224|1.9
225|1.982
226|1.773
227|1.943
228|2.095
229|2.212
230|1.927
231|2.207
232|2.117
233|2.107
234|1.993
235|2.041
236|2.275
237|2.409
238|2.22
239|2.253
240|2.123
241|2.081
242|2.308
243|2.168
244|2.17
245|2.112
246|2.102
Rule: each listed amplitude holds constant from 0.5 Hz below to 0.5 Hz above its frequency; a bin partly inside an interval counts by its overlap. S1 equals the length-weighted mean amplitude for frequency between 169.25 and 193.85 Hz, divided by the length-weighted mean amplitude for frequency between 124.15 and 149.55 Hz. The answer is 1.6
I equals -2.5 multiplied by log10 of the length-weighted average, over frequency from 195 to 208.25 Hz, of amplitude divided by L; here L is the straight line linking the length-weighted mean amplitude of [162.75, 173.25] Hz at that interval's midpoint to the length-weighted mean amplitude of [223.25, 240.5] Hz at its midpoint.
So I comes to 0.44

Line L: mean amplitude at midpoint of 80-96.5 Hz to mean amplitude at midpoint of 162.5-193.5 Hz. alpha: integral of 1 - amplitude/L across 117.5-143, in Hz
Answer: 8.2 Hz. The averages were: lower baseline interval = 1.79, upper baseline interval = 2.28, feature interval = 1.37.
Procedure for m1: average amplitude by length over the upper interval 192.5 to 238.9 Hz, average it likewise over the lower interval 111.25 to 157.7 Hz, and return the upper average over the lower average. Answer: 1.08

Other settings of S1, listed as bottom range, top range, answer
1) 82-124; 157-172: 1.39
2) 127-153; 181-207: 1.21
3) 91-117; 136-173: 1.10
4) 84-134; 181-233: 1.04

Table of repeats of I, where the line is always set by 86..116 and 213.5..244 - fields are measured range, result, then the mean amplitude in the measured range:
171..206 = -0.04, 1.98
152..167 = -0.25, 2.35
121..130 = 0.28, 1.42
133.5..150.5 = 0.25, 1.48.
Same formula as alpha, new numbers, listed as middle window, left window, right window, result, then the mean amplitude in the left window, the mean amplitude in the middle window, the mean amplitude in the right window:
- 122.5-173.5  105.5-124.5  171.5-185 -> 4.1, 1.71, 1.85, 2.25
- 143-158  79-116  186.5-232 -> -1.4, 1.84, 1.94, 1.71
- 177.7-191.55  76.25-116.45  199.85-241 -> -3.0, 1.84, 2.16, 1.74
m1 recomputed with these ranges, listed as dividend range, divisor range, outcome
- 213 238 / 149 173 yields 0.80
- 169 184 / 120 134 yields 1.65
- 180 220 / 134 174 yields 0.85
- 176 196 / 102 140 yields 1.34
